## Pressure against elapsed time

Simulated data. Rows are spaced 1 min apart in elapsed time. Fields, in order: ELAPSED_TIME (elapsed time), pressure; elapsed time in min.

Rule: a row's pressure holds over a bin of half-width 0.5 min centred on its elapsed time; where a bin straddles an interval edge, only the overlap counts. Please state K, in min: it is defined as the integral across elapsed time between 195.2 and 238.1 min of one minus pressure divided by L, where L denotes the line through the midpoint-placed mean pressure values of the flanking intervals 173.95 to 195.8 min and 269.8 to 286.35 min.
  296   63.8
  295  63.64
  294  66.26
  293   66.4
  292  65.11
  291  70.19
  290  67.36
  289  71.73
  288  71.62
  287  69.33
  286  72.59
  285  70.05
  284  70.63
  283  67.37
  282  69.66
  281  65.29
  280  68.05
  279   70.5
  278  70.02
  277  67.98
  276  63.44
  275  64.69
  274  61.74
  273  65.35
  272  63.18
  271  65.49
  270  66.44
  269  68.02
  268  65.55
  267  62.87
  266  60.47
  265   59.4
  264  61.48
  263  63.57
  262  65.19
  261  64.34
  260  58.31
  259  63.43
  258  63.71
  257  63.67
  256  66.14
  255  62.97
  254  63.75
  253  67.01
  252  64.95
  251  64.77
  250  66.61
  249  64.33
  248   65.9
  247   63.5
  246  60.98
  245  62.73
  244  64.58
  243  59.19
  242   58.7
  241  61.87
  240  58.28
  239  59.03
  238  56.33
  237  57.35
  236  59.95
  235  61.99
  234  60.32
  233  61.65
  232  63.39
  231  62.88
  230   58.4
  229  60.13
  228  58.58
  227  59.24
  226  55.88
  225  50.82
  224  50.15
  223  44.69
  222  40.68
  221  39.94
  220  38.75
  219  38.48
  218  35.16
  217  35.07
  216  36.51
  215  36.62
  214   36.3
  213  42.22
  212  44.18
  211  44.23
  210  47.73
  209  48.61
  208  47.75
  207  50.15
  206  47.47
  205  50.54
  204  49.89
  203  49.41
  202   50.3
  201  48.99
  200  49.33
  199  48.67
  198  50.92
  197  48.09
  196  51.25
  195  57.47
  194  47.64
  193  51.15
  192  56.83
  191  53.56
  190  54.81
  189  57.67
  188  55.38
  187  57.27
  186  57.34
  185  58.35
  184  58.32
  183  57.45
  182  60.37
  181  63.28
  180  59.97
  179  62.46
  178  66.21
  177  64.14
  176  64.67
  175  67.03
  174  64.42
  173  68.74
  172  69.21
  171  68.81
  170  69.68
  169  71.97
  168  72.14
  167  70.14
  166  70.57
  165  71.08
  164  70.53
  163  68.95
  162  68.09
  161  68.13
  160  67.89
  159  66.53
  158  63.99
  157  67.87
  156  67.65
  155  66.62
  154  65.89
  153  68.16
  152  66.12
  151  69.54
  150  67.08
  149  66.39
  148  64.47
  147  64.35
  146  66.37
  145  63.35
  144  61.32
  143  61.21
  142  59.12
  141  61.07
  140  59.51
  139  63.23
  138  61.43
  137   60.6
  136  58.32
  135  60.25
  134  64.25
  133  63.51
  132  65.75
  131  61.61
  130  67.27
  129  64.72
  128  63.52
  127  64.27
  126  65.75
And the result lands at 8.4 min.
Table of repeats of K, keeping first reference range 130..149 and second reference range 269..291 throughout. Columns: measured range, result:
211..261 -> 7.94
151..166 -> -1.11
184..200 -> 2.65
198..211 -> 3.20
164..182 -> -0.99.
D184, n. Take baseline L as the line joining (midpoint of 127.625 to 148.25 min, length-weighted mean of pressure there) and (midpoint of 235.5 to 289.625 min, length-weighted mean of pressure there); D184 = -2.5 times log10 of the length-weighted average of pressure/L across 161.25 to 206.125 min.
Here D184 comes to 0.06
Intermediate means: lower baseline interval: 62.6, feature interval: 59.7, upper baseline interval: 64.5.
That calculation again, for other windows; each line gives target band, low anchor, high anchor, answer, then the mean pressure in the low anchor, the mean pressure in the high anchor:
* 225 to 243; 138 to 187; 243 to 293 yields 0.106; 65.3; 65.6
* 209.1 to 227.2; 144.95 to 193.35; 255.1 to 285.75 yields 0.447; 64.6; 65.2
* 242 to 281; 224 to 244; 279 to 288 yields 0.008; 59.1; 69.3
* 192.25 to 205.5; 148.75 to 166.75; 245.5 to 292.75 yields 0.310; 67.9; 65.7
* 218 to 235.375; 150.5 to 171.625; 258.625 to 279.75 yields 0.244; 68.6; 64.4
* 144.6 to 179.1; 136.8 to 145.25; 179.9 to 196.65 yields -0.147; 61.2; 56.2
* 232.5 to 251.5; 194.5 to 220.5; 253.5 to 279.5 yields -0.091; 45.5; 64.3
